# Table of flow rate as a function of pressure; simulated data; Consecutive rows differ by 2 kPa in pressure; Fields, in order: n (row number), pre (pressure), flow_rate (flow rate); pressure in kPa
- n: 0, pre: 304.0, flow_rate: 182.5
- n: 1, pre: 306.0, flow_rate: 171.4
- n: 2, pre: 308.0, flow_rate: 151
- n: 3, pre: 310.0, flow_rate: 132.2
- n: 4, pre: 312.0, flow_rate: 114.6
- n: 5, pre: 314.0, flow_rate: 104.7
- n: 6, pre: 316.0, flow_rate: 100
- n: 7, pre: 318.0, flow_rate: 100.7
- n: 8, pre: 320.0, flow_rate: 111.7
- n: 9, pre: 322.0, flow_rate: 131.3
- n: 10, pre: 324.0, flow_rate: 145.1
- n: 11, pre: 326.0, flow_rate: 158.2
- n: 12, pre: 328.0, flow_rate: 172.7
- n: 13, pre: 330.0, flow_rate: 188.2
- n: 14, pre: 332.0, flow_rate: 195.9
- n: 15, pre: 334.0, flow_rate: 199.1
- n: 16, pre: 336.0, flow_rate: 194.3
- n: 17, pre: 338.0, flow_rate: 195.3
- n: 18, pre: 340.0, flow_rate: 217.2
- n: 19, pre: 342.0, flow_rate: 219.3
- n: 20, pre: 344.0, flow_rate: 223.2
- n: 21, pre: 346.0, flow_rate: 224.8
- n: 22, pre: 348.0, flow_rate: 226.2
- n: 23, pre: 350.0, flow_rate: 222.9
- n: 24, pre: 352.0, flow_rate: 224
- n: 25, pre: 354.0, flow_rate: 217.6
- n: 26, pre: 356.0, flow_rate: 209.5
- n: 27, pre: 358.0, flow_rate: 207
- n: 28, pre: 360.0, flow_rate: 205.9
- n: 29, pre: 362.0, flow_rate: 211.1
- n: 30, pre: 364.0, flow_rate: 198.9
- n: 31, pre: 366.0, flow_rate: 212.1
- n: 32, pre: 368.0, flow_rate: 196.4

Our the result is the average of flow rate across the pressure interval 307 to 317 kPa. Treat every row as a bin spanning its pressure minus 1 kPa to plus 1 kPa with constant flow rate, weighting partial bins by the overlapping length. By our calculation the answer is 120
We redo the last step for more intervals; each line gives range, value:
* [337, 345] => 214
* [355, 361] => 207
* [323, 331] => 166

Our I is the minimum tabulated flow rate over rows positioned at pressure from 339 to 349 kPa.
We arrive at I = 217.2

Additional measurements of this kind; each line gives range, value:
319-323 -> 111.7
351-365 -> 198.9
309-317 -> 100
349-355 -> 217.6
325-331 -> 158.2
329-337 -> 188.2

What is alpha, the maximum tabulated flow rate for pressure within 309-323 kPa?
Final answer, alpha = 132.2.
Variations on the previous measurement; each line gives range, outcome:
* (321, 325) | 145.1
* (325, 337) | 199.1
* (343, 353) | 226.2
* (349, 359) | 224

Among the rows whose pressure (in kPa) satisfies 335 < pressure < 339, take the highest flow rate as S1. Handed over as 195.3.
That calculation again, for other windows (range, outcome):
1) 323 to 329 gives 172.7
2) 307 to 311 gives 151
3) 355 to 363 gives 211.1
